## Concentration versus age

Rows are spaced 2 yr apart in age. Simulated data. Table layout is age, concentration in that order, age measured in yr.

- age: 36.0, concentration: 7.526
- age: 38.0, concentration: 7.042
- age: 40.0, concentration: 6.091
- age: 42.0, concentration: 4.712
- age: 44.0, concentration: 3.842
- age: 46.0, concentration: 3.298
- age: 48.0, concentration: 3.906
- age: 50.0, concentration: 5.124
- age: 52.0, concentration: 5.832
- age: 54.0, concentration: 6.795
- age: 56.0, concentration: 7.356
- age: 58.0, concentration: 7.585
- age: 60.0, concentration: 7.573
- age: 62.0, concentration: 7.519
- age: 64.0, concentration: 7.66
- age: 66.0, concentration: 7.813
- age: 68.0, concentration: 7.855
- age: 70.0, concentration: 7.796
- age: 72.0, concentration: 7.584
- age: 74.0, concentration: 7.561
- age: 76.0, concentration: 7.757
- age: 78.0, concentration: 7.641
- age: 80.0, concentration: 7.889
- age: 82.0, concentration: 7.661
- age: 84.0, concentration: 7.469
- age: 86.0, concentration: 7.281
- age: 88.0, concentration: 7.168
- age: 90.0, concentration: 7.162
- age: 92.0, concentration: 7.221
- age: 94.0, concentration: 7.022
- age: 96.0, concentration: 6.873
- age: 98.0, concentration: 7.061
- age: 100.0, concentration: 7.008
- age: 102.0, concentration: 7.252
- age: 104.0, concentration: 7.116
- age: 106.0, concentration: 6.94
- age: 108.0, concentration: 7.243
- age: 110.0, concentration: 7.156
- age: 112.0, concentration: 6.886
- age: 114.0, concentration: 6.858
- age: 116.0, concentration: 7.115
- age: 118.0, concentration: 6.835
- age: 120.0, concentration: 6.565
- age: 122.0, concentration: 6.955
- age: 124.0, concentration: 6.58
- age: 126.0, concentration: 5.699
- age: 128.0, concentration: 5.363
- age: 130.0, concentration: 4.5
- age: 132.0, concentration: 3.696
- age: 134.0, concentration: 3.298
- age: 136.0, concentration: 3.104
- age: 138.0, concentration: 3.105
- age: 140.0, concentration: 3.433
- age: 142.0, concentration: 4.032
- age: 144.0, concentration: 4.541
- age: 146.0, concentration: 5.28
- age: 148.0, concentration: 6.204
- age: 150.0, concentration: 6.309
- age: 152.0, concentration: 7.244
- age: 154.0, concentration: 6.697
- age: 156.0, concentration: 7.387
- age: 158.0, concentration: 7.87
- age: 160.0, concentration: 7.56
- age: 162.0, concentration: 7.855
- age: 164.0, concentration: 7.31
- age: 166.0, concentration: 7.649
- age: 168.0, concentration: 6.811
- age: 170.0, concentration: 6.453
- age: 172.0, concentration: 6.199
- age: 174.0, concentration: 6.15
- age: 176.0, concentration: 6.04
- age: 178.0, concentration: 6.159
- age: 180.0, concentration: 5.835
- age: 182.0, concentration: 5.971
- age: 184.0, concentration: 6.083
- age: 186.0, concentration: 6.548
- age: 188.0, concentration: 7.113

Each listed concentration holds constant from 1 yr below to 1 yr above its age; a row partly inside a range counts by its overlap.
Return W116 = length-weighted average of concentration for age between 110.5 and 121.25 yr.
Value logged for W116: 6.87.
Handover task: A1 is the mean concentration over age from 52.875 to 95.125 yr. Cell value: 7.49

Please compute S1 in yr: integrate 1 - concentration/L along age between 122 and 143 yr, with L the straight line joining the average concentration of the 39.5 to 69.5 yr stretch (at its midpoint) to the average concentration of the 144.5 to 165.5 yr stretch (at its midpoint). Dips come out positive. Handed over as 7.3 yr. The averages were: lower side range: 6.23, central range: 4.41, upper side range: 6.93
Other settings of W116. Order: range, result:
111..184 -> 5.99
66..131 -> 7.05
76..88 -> 7.57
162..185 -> 6.49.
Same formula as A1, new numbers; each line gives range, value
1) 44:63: 5.99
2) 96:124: 6.98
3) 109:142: 5.4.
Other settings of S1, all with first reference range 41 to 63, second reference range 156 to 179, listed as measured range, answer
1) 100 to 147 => 5.8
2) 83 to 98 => -2.4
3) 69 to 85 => -4.4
